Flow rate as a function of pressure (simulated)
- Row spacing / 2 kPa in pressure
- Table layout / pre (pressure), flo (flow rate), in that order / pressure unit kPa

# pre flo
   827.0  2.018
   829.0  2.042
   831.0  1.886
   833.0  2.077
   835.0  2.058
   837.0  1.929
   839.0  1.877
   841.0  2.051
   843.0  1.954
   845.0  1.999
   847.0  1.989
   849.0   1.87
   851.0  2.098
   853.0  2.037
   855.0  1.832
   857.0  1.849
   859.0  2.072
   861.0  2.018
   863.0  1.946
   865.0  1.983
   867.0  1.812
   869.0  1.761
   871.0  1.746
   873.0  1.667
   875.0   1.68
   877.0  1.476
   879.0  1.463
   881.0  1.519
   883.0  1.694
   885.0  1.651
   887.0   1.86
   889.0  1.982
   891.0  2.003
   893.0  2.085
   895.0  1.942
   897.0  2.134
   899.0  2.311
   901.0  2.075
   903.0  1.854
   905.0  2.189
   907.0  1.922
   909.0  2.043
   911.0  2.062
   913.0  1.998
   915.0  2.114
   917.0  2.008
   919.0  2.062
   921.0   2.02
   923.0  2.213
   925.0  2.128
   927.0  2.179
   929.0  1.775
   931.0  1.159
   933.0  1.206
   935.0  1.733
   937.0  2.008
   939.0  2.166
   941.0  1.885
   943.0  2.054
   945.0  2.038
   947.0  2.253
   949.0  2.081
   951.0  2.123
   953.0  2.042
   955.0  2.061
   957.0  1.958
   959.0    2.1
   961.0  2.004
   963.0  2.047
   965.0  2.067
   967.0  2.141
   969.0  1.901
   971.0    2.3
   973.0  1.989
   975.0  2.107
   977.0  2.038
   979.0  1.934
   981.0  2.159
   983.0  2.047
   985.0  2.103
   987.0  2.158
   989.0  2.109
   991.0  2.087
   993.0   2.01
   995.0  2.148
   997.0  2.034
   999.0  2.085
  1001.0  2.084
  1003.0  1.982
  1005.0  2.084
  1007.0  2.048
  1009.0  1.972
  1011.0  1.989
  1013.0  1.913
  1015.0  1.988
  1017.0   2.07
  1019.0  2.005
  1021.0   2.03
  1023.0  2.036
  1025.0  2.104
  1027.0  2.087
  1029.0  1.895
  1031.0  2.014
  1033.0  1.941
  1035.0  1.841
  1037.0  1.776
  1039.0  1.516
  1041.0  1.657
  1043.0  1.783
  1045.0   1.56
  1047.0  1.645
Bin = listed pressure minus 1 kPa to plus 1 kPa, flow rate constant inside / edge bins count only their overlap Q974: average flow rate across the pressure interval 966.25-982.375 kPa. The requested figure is 2.07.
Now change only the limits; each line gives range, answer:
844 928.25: 1.94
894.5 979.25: 2.01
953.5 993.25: 2.07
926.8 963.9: 1.94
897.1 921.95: 2.06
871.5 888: 1.63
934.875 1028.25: 2.05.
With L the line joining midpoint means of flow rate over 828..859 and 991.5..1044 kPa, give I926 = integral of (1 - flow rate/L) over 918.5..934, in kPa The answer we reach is 1.1 kPa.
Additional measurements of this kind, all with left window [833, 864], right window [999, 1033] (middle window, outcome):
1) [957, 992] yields -1.1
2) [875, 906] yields 1.7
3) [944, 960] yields -0.6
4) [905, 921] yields -0.4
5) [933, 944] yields 0.5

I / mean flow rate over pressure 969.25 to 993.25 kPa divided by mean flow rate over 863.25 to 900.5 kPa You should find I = 1.1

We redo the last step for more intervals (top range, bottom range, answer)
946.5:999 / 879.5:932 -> 1.06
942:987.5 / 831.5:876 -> 1.08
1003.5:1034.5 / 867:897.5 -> 1.13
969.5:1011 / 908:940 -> 1.07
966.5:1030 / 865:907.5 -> 1.11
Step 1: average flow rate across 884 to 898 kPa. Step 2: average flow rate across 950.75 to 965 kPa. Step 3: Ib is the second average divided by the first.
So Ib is 1.05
